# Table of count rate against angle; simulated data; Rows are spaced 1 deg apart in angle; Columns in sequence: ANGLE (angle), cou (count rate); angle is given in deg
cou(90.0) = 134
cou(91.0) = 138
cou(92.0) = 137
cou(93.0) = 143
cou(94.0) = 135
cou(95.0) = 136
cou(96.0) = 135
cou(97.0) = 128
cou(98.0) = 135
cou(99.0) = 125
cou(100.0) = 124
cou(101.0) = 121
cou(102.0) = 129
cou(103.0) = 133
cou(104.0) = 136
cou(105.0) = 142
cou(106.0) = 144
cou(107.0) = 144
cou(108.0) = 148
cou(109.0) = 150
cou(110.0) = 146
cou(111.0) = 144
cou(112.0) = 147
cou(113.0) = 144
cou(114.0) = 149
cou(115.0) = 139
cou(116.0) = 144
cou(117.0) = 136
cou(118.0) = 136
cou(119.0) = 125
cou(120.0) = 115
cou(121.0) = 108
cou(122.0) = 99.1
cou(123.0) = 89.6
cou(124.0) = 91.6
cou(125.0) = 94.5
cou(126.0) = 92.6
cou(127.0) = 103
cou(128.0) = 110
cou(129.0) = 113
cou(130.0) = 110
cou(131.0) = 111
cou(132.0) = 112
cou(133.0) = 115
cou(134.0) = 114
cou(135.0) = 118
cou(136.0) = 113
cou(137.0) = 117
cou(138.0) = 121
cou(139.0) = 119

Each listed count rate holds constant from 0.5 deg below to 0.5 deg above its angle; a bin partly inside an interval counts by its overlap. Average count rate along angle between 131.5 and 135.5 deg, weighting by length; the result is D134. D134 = 115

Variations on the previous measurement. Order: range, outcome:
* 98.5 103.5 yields 126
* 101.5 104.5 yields 133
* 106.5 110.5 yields 147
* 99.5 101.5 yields 122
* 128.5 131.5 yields 111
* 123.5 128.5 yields 98.3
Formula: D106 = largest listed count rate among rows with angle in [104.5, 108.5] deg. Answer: 148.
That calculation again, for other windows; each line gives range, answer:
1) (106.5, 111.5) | 150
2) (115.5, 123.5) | 144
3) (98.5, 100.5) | 125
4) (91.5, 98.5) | 143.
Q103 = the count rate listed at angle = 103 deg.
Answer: 133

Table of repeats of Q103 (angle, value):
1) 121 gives 108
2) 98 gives 135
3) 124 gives 91.6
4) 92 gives 137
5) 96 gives 135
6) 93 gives 143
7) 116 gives 144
